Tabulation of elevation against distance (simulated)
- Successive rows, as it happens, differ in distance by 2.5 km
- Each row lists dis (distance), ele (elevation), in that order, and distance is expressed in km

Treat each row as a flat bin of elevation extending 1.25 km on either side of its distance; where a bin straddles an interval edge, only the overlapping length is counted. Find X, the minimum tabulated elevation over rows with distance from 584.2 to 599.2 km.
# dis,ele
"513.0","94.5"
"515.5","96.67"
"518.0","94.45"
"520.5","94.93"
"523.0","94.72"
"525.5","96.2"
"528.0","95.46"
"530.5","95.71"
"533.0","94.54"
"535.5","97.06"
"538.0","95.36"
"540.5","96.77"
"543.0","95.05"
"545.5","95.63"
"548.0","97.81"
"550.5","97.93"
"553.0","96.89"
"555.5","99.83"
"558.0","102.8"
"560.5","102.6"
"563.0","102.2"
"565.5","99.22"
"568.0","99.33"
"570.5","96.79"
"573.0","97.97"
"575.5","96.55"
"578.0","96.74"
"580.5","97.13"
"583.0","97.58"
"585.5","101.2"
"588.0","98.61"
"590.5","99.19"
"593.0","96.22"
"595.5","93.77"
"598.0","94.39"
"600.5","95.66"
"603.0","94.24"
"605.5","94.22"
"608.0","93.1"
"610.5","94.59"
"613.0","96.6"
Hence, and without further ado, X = 93.77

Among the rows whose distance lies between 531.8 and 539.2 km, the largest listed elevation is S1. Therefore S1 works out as 97.06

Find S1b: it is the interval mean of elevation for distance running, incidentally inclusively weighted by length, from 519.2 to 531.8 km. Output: 95.4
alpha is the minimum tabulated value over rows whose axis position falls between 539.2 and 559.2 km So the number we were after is 95.05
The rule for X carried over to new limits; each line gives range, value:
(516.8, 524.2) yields 94.45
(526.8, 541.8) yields 94.54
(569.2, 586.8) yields 96.55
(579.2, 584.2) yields 97.13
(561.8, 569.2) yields 99.22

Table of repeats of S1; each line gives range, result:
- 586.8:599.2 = 99.19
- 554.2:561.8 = 102.8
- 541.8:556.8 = 99.83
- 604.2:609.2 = 94.22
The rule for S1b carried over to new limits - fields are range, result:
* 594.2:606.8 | 94.5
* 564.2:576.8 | 98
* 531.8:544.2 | 95.8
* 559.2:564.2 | 102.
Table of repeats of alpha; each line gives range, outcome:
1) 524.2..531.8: 95.46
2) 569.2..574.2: 96.79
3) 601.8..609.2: 93.1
